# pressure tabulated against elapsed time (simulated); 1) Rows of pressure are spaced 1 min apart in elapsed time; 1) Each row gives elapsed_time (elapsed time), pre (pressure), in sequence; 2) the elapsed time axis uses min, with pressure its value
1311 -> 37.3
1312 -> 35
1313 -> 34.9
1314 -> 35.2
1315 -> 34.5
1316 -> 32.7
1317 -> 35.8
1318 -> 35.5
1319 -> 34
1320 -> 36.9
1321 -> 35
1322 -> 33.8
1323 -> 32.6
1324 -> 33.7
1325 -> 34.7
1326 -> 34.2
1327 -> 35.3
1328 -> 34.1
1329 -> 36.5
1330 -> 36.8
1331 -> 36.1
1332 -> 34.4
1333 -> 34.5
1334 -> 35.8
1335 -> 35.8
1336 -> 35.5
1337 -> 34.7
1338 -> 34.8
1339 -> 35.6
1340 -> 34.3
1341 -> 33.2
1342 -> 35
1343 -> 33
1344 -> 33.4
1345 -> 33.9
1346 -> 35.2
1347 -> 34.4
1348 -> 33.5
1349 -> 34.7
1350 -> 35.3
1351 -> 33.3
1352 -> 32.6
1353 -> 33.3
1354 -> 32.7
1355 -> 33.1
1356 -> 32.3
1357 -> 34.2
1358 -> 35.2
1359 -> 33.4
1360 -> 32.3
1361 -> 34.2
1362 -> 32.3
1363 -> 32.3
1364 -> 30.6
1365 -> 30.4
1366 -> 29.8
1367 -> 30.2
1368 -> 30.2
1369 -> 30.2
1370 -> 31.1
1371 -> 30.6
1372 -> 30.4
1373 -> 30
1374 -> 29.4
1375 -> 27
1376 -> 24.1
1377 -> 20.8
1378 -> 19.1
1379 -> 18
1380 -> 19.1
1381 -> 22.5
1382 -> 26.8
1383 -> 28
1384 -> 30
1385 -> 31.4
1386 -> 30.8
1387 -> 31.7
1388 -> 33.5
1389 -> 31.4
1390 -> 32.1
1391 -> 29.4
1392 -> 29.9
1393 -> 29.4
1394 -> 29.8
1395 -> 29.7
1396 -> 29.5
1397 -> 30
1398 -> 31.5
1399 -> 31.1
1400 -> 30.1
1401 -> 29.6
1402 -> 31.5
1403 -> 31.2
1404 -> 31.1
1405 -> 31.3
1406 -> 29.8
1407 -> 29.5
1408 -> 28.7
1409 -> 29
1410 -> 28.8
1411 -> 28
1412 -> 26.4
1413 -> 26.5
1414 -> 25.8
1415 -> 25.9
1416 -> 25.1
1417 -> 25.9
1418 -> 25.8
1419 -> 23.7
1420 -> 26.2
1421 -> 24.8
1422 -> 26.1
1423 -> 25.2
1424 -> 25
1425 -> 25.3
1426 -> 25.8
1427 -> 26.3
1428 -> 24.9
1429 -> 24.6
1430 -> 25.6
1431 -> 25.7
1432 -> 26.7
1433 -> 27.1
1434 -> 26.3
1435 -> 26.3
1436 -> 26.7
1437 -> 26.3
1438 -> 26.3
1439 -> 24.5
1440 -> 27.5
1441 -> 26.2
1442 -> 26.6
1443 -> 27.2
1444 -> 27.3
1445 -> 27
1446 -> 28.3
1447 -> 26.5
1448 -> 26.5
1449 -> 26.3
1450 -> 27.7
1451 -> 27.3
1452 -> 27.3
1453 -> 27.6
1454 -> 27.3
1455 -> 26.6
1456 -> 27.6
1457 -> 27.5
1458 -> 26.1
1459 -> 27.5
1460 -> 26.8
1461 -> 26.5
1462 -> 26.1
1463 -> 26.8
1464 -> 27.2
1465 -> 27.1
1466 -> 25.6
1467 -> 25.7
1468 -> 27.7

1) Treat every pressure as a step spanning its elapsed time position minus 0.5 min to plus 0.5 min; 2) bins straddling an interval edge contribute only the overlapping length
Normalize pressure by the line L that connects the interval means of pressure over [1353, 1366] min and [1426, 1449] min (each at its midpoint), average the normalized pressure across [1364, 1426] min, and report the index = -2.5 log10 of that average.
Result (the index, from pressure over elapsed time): 0.06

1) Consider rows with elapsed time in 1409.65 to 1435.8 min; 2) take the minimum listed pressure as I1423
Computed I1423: 23.7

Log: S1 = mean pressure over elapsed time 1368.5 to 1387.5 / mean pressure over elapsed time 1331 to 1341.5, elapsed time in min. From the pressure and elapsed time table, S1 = 0.8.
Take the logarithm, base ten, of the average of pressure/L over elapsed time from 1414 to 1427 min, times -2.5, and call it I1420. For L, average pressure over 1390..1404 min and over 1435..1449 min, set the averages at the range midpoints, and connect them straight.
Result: 0.12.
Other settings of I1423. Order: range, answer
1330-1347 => 33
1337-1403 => 18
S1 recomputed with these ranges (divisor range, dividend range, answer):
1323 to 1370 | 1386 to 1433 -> 0.84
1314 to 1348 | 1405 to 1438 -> 0.76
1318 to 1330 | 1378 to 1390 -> 0.79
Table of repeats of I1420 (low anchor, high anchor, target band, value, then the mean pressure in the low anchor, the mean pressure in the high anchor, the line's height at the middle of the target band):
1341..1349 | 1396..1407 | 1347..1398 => 0.08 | 34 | 30.6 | 32.4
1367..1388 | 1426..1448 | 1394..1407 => -0.13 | 27.3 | 26.4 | 26.9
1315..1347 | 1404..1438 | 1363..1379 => 0.11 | 34.7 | 26.6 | 31.1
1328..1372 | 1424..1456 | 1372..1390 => 0.15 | 33.5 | 26.5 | 31.1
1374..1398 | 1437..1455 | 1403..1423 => 0.00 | 27.7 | 26.9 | 27.3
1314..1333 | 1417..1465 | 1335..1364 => -0.03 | 34.8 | 26.4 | 33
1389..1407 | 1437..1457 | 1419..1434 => 0.11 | 30.4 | 26.9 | 28.4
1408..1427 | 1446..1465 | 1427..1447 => 0.01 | 26.1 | 27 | 26.6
